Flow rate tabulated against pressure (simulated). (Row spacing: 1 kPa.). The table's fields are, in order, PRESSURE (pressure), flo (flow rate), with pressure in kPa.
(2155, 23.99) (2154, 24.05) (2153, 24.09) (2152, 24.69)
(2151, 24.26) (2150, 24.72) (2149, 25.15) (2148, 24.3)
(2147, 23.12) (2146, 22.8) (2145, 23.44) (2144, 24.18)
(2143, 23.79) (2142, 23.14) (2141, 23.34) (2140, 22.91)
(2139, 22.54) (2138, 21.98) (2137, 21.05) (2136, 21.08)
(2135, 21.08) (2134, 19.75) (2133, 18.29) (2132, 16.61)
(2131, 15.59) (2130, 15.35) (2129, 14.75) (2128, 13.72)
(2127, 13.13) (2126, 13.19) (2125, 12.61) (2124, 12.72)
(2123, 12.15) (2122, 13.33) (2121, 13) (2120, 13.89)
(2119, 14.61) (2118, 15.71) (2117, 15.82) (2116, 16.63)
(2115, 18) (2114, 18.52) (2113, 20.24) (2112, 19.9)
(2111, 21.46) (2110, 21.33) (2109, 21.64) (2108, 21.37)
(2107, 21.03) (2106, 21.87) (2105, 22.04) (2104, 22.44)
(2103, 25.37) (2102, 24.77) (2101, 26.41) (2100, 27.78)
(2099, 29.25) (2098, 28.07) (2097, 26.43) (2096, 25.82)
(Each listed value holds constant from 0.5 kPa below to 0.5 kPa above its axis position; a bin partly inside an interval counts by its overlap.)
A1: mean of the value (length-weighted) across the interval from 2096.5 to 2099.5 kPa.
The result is 27.9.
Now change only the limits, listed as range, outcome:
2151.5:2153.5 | 24.4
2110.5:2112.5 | 20.7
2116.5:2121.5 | 14.6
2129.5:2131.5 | 15.5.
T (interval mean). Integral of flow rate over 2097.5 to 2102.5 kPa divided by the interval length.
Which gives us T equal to 27.3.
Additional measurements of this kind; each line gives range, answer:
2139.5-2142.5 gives 23.1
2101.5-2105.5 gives 23.7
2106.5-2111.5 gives 21.4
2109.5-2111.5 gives 21.4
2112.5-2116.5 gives 18.3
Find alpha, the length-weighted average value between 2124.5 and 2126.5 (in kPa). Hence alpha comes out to 12.9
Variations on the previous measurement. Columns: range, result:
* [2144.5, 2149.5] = 23.8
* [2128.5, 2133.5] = 16.1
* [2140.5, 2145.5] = 23.6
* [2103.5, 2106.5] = 22.1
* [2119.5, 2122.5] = 13.4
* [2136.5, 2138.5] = 21.5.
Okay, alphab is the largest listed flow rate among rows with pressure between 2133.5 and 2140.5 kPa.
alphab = 22.91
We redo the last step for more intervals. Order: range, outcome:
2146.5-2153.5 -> 25.15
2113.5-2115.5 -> 18.52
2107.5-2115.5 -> 21.64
